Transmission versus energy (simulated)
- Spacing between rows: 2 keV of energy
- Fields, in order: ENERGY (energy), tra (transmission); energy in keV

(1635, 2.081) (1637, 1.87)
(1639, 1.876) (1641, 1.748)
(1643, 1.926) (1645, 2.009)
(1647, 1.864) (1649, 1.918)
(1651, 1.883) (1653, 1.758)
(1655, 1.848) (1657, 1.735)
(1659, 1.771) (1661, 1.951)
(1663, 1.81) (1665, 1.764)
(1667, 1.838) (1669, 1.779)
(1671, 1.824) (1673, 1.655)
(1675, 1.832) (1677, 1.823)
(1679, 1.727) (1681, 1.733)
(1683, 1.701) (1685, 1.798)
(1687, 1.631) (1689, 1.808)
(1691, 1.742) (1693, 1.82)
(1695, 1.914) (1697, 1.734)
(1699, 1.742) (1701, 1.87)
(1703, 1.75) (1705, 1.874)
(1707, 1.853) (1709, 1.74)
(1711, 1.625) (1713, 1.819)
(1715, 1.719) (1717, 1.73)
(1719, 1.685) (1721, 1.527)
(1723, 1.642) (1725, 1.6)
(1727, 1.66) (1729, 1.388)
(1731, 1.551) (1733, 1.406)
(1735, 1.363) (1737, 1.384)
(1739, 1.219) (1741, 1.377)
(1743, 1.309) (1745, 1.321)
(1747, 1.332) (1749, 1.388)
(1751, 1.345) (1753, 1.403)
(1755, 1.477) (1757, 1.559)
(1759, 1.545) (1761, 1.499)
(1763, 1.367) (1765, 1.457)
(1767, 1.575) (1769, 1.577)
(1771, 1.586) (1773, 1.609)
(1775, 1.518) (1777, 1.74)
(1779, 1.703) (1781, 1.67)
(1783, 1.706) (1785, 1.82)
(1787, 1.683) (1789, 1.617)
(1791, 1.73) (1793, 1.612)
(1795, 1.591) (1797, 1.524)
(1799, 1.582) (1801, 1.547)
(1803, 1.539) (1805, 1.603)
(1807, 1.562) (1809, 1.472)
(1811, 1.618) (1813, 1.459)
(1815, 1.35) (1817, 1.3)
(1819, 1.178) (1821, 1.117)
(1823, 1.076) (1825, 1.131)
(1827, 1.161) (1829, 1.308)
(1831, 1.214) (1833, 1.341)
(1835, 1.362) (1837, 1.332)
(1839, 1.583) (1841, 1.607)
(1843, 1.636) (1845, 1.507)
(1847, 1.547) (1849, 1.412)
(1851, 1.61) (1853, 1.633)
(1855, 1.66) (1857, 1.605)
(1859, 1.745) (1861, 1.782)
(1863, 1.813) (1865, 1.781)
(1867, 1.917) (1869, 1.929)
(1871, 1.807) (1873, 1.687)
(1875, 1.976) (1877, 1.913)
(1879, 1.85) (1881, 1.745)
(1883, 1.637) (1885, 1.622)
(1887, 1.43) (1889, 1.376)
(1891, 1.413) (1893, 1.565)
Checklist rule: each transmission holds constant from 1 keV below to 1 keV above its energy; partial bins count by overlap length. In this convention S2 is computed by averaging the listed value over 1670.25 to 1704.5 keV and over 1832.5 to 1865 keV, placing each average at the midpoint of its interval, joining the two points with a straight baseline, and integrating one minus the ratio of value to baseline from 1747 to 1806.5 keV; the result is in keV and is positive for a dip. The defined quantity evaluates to 3.5 keV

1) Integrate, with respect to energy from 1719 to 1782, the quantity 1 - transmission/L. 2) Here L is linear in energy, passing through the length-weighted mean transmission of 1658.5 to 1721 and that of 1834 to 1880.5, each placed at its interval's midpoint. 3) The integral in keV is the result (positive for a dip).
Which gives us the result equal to 9.0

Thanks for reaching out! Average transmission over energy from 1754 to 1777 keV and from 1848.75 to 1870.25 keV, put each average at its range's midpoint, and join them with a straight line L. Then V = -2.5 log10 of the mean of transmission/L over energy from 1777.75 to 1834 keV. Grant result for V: 0.10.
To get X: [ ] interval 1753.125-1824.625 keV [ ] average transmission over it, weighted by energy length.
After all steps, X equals 1.53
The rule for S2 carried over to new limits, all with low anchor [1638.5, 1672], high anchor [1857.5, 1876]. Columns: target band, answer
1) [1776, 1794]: 1.3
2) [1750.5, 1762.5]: 2.4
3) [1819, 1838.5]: 6.3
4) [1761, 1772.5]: 2.0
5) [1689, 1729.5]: 2.4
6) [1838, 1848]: 1.4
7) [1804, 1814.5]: 1.7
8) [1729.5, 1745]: 3.9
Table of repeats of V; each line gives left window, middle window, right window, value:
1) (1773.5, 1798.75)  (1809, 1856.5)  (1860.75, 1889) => 0.22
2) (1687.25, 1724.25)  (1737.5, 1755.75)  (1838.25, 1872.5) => 0.27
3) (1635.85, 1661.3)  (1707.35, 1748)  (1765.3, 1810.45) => 0.13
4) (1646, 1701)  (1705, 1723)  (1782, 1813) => 0.01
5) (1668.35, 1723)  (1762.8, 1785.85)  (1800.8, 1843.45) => -0.07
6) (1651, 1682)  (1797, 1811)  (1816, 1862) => -0.04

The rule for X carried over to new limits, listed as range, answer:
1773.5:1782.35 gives 1.66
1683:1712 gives 1.78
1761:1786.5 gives 1.61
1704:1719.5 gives 1.76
